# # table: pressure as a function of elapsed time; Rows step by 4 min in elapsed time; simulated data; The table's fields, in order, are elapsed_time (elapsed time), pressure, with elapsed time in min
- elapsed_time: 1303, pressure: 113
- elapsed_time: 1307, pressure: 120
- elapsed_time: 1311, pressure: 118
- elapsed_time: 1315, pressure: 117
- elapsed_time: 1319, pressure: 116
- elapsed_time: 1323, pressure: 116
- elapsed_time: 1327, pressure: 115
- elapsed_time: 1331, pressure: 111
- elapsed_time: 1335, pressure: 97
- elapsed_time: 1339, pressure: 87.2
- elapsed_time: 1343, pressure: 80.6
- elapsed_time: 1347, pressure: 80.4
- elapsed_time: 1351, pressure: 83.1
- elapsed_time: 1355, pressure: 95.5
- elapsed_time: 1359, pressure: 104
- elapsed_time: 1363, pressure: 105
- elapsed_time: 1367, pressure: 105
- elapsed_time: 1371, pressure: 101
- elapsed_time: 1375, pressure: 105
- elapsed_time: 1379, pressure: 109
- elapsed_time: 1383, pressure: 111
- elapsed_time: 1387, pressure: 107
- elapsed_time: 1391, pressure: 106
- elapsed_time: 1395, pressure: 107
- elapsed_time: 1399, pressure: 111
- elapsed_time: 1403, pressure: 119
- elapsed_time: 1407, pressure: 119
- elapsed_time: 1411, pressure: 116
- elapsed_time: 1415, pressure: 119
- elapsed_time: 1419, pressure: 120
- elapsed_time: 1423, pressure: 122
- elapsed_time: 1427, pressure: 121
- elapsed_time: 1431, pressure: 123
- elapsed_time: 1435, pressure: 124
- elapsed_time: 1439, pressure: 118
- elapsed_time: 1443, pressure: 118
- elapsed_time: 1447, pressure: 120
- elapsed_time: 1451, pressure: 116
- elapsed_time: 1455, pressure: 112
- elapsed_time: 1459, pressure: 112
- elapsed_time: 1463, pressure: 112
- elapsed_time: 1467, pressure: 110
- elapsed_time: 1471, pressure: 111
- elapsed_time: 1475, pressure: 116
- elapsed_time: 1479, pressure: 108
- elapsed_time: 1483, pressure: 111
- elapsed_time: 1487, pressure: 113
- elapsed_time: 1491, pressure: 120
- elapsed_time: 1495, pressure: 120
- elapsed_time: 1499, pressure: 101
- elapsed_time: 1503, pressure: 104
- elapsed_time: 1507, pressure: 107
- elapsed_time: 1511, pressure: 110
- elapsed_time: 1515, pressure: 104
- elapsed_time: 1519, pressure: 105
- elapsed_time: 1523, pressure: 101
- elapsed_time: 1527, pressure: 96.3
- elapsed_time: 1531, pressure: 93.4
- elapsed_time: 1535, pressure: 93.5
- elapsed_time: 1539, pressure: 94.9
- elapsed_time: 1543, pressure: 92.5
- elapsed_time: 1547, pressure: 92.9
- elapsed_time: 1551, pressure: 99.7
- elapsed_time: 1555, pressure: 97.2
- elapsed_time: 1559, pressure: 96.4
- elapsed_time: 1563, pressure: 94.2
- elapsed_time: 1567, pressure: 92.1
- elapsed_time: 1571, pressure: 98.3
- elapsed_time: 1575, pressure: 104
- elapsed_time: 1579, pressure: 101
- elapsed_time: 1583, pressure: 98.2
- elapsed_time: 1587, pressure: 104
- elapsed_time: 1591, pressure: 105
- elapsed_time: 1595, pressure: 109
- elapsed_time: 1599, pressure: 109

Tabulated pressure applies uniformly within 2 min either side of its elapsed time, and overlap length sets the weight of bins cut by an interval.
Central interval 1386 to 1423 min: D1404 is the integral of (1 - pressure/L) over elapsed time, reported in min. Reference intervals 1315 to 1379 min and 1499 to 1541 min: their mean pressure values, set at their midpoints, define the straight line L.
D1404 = -4.9 min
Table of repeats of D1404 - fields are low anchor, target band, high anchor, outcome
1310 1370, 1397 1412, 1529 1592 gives -2.4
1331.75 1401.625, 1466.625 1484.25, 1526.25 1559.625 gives -2.6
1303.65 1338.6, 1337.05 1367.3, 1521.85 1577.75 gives 5.0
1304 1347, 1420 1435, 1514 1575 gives -2.9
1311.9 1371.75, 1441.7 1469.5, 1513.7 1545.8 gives -4.3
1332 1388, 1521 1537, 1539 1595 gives 0.4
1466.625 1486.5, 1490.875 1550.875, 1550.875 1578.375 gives 1.6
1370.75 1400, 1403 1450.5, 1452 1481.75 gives -4.5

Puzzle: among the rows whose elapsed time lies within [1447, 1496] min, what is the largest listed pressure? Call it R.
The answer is 120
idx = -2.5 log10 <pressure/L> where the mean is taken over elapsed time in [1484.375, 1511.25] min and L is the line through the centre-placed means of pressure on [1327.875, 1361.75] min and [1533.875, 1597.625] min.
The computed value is -0.15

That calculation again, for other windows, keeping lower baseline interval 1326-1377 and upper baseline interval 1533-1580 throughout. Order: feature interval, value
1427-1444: -0.24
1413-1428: -0.24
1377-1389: -0.12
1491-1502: -0.16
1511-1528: -0.07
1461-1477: -0.16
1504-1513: -0.12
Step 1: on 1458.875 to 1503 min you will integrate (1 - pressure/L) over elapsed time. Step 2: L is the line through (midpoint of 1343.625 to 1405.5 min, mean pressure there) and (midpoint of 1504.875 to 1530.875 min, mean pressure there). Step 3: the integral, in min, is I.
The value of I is -3.7 min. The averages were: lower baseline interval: 103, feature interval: 112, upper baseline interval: 103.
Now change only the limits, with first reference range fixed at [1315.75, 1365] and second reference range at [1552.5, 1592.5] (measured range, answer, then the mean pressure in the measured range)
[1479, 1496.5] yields -2.8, 115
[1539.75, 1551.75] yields 0.5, 94.5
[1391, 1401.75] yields -1.0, 109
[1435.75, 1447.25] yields -2.3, 119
